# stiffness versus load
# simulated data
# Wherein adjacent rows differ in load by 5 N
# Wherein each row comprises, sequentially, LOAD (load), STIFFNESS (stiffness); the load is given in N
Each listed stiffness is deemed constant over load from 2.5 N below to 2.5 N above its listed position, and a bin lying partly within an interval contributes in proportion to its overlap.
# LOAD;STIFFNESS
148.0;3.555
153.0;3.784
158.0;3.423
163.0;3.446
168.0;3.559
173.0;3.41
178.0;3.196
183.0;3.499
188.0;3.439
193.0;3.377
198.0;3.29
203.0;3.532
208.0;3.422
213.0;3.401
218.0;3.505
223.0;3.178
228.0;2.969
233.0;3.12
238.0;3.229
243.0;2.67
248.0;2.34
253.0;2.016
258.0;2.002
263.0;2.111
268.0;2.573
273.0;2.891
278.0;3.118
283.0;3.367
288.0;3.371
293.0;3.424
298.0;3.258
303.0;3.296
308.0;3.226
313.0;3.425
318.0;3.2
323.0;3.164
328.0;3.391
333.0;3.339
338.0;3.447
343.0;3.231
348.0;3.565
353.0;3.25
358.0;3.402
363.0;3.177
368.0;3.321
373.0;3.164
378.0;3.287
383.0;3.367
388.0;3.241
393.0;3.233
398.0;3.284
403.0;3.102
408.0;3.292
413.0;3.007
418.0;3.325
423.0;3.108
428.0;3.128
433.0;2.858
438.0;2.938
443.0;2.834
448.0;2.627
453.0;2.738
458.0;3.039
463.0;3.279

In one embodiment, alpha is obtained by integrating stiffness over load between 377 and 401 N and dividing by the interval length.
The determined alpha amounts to 3.28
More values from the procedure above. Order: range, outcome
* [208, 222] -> 3.42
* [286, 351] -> 3.33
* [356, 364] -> 3.3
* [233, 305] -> 2.84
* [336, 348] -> 3.38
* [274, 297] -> 3.29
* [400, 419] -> 3.17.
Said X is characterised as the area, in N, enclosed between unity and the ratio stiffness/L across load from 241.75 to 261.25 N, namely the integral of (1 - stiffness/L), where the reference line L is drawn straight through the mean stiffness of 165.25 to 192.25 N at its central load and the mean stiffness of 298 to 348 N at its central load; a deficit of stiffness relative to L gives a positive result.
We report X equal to 6.6 N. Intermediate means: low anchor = 3.42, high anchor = 3.31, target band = 2.22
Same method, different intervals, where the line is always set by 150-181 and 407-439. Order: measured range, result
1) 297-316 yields -0.2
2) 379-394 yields -0.7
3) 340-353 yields -0.7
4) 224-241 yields 1.4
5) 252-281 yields 7.3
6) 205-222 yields -0.1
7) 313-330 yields -0.2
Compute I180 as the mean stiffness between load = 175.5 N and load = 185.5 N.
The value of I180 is 3.35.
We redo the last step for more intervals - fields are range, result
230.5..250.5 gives 2.84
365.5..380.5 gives 3.26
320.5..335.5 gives 3.3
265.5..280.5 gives 2.86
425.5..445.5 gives 2.94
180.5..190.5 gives 3.47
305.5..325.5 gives 3.25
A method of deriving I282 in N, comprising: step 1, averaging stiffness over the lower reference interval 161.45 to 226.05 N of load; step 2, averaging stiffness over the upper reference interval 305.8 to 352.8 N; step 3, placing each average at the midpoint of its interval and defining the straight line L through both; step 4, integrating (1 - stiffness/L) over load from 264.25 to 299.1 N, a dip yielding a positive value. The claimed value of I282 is 2.62 N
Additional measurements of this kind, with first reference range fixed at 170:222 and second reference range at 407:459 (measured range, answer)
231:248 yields 2.15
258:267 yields 3.09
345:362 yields -1.41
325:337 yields -0.78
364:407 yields -2.58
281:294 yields -0.58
